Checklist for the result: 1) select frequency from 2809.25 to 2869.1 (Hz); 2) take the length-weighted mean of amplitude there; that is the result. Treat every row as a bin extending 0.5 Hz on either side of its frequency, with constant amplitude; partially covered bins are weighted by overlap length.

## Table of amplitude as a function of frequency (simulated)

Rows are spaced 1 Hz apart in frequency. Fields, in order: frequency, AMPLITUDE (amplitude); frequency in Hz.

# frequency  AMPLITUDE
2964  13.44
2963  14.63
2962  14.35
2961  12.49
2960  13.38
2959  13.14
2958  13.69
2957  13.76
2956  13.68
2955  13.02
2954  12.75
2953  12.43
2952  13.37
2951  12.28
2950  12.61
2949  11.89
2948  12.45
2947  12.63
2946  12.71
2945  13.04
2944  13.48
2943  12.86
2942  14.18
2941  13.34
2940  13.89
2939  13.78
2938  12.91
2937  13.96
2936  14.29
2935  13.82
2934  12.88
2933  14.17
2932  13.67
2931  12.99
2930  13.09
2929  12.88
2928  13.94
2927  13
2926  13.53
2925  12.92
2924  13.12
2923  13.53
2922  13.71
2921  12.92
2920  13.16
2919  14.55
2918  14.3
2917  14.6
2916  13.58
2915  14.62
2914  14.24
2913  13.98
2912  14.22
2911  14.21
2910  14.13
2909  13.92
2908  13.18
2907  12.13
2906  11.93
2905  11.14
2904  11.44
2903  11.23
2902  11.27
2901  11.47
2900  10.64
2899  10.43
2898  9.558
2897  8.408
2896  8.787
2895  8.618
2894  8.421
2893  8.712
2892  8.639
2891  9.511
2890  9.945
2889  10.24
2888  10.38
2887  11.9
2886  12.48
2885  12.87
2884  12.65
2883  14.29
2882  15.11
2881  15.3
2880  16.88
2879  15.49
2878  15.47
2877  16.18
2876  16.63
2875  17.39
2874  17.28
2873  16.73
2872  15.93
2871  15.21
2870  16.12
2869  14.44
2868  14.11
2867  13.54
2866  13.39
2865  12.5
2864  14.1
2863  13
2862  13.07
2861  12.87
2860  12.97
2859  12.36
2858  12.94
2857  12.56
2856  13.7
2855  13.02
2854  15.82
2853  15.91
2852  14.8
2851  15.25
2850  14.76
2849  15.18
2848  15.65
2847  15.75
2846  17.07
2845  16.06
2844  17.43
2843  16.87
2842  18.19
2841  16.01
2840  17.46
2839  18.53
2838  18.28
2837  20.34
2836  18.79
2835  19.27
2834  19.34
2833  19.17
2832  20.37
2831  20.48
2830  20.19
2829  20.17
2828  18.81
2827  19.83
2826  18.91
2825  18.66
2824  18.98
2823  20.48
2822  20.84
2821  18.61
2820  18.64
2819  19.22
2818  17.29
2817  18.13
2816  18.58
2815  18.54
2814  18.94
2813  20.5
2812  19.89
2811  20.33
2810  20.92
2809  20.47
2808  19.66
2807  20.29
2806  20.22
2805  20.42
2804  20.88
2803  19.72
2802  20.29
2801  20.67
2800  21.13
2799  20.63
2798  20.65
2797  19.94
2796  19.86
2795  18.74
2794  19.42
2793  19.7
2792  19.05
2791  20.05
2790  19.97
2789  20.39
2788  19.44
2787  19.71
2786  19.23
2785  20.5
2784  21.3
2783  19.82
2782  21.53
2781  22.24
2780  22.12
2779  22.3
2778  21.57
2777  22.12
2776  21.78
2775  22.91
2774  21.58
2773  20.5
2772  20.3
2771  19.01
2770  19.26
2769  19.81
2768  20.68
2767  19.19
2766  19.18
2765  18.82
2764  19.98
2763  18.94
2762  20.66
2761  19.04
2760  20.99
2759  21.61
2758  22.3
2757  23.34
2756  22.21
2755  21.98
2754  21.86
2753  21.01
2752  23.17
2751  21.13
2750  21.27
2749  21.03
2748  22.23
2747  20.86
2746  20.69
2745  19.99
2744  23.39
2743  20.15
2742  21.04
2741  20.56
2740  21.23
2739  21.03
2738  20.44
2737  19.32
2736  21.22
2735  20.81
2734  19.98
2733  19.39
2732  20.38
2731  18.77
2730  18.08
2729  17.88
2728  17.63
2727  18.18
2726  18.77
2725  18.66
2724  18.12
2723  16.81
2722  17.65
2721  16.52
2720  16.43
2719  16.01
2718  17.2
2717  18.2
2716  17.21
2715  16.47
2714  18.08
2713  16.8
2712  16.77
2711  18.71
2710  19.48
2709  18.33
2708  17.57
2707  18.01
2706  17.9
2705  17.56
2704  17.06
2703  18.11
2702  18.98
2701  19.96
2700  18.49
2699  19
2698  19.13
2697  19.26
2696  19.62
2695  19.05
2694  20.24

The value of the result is 17.1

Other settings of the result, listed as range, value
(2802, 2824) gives 19.6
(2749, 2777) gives 20.9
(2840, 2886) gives 15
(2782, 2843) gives 19.6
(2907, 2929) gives 13.7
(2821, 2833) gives 19.7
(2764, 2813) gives 20.4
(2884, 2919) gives 11.7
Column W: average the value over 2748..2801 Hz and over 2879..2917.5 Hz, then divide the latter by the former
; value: 0.58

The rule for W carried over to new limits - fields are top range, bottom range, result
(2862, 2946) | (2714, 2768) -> 0.66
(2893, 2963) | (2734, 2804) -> 0.62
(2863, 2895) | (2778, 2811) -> 0.66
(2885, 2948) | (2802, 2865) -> 0.70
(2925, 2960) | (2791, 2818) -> 0.67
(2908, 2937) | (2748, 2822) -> 0.67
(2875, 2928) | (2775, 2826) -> 0.63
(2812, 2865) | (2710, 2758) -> 0.88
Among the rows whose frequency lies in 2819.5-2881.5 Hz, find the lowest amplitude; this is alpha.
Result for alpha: 12.36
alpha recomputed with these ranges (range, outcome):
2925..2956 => 11.89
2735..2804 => 18.74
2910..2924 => 12.92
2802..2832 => 17.29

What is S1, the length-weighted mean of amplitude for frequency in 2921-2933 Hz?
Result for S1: 13.3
